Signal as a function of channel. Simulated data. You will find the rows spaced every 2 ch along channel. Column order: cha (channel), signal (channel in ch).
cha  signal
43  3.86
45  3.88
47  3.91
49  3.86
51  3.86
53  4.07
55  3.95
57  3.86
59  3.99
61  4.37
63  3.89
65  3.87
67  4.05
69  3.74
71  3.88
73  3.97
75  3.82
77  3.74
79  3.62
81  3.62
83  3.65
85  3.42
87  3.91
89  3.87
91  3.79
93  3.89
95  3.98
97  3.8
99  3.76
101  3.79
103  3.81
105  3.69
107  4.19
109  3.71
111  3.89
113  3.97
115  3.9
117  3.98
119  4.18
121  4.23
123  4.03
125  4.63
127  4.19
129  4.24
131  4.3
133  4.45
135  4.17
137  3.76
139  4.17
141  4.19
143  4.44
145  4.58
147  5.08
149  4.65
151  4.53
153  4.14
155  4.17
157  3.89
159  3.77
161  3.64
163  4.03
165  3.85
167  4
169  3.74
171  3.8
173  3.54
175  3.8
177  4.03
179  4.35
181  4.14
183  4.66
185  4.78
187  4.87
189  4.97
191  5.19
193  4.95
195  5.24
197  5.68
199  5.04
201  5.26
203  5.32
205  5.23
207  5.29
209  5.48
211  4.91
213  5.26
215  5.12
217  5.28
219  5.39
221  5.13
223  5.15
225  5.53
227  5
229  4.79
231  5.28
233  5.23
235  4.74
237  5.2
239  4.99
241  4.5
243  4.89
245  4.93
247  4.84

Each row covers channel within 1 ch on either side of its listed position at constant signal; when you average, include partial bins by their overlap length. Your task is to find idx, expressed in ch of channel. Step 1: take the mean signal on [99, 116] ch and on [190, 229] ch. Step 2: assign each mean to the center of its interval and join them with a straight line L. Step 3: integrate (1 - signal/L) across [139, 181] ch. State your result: 4.0 ch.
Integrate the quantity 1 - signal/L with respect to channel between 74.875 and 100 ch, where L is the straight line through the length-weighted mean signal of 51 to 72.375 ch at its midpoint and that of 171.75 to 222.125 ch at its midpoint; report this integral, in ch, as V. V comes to 2.3 ch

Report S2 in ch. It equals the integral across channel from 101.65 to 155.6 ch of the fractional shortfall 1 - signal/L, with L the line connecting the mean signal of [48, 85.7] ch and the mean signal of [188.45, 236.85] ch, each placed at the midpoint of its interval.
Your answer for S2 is 2.8 ch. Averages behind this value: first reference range 3.86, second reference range 5.19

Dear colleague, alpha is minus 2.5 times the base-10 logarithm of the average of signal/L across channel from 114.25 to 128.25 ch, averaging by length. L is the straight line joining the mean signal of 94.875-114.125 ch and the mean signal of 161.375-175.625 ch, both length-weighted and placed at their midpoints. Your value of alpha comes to -0.09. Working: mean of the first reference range 3.85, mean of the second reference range 3.82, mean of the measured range 4.17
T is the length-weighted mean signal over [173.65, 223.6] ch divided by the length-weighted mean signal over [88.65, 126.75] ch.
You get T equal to 1.3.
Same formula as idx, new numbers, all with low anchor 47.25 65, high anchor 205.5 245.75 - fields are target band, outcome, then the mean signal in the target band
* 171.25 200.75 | 1.18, 4.65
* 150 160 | 1.15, 4.1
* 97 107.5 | 1.11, 3.83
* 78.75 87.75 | 1.12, 3.64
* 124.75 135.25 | 0.34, 4.32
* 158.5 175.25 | 3.25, 3.8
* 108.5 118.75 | 1.03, 3.92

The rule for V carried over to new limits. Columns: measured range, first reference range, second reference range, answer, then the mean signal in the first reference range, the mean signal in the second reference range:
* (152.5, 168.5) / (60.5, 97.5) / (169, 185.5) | 0.5 ch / 3.83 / 4.09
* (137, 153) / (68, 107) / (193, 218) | 0.2 ch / 3.79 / 5.25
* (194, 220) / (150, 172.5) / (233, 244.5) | -4.4 ch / 3.95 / 4.9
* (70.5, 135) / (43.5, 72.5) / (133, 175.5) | 1.3 ch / 3.94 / 4.1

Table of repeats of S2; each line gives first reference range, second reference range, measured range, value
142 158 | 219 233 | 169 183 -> 2.1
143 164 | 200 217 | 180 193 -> 0.2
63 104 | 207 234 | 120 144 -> 0.3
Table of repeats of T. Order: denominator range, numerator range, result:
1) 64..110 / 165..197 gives 1.16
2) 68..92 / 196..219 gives 1.40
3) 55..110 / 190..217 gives 1.36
